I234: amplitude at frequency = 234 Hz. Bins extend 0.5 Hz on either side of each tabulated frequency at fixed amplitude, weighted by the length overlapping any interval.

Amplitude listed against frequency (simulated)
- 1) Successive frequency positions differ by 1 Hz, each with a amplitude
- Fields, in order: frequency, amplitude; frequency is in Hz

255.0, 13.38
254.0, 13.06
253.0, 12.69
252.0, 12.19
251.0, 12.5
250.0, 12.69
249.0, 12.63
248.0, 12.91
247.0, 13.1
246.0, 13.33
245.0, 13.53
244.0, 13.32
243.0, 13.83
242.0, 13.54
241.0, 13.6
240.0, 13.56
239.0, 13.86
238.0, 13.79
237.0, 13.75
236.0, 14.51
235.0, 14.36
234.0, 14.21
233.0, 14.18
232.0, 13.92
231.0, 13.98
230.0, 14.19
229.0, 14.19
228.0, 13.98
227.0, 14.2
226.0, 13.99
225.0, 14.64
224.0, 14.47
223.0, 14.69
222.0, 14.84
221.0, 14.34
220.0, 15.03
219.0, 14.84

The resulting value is 14.21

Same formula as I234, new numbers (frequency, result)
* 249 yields 12.63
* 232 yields 13.92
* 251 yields 12.5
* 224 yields 14.47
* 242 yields 13.54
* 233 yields 14.18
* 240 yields 13.56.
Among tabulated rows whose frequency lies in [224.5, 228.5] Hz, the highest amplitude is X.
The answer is 14.64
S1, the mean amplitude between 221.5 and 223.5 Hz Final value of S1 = 14.8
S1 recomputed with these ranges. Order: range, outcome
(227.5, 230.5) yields 14.1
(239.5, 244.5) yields 13.6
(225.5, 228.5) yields 14.1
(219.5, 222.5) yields 14.7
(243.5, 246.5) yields 13.4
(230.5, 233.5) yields 14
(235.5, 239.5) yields 14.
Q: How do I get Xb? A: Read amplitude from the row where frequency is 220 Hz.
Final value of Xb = 15.03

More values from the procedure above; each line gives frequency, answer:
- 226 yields 13.99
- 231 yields 13.98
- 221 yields 14.34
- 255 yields 13.38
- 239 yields 13.86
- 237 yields 13.75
